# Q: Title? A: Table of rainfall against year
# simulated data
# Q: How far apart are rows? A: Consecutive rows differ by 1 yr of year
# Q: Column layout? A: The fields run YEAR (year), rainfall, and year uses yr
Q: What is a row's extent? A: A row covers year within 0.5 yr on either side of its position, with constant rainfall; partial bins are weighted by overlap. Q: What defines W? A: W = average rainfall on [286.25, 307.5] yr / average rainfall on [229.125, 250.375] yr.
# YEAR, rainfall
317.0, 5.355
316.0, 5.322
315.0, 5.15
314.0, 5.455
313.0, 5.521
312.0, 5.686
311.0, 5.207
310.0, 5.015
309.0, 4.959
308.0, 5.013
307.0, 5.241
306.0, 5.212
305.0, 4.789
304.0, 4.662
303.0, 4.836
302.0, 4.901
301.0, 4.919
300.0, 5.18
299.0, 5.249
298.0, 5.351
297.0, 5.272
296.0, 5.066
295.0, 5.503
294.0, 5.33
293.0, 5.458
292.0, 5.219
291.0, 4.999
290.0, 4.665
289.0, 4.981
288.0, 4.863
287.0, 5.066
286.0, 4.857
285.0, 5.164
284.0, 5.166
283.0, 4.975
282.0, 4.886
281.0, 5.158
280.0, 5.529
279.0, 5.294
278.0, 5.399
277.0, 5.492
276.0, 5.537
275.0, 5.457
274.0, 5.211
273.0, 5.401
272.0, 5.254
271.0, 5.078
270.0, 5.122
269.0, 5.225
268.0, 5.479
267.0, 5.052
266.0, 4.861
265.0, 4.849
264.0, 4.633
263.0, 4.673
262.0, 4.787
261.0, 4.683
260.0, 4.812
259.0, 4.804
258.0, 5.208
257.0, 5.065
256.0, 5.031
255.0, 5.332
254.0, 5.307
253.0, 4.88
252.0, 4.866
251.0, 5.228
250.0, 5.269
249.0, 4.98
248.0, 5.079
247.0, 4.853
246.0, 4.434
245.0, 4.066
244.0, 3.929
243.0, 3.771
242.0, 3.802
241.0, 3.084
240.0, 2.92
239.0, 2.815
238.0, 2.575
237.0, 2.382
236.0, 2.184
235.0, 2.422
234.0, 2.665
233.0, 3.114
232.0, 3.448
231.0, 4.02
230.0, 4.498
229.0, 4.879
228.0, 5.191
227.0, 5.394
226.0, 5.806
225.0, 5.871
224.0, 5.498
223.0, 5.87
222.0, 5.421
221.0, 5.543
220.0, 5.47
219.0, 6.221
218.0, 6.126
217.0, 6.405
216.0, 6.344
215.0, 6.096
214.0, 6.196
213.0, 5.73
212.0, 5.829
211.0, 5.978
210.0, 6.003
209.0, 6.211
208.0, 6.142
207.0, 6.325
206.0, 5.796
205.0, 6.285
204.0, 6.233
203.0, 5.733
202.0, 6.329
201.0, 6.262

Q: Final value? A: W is 1.4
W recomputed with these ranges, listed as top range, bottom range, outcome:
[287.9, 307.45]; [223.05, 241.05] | 1.31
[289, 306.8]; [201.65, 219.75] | 0.84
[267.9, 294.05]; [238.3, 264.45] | 1.14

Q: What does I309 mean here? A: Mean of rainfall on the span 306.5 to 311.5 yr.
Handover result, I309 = 5.09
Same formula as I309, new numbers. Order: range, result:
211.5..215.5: 5.96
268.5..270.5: 5.17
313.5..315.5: 5.3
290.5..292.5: 5.11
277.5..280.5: 5.41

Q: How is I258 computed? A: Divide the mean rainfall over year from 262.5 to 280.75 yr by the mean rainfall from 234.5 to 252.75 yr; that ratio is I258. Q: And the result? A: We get 1.4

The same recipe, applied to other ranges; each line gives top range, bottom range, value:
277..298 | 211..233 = 0.94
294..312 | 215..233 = 0.95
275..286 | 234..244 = 1.79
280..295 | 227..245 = 1.47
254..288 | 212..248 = 1.12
